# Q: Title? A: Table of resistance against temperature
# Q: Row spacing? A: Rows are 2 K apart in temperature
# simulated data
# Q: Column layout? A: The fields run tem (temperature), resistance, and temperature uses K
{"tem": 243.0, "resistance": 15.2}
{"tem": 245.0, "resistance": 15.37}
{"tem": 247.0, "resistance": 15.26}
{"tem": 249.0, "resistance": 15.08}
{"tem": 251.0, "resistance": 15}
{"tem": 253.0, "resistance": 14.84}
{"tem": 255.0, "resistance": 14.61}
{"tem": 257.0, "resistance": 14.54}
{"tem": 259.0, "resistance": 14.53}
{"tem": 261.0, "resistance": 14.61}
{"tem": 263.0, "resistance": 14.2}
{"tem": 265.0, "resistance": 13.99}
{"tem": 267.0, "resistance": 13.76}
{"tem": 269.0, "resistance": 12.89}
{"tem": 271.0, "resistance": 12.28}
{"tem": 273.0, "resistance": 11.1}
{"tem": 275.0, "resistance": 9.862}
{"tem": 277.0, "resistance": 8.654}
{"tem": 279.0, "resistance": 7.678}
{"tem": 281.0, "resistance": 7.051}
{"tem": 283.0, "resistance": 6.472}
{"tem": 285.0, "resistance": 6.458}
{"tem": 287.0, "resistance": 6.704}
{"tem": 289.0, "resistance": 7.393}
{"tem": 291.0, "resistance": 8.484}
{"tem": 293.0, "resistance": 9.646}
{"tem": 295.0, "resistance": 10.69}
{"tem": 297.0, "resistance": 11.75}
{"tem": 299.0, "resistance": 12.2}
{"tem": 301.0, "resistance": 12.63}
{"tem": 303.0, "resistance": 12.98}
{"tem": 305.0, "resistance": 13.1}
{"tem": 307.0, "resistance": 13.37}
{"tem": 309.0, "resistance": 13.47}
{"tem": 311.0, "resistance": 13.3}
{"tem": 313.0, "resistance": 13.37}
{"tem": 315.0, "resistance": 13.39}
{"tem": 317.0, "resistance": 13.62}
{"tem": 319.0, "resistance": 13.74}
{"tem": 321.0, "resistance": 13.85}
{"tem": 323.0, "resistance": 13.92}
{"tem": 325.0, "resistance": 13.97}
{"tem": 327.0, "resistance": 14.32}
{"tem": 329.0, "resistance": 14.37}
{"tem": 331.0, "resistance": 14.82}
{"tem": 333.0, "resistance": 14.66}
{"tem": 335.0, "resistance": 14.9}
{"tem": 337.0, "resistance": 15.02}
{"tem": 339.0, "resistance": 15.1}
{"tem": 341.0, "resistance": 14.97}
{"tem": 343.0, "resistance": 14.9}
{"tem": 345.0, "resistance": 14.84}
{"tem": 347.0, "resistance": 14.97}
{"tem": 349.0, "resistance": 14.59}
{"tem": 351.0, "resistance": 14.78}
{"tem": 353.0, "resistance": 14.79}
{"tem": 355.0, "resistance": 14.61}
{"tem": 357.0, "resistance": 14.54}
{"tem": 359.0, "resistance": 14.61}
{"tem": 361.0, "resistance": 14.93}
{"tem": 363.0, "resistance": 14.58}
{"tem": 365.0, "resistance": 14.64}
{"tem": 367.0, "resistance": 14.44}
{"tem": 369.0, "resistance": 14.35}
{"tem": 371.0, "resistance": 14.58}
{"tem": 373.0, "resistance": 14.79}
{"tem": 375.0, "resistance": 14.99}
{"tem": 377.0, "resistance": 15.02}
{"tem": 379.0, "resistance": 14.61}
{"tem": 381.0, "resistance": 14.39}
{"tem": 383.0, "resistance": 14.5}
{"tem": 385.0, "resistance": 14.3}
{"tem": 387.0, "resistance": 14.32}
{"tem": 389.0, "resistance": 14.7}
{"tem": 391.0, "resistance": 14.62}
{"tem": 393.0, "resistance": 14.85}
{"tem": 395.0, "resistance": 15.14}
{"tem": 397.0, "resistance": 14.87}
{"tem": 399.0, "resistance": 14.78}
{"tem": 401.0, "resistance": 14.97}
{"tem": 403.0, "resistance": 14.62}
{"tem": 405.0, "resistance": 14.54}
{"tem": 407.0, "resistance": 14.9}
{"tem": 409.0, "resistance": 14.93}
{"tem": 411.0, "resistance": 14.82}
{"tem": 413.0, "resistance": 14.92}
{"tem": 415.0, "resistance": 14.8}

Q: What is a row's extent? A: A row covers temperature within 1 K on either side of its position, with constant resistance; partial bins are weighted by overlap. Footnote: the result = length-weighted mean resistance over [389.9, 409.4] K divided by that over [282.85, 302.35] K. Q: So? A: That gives 1.6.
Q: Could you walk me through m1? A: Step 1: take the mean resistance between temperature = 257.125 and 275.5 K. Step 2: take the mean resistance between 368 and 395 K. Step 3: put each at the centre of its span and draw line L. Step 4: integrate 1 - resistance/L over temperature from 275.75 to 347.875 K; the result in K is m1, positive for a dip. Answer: 8.2 K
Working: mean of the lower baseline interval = 13.2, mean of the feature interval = 12.2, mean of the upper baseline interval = 14.6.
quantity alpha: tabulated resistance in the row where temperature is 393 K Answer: 14.85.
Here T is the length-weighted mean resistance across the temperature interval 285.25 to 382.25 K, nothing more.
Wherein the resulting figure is 13.6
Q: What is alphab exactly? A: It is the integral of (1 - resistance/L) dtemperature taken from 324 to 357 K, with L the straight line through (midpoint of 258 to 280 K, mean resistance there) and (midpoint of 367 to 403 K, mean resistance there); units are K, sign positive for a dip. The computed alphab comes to -2.4 K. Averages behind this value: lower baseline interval 12.1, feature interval 14.7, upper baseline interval 14.7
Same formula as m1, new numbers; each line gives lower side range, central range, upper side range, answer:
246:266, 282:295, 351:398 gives 6.1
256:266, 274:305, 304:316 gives 9.8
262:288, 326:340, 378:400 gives -2.6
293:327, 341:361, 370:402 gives -1.2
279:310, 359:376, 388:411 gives -1.6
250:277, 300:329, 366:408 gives 0.8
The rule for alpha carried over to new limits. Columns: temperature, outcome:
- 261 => 14.61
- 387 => 14.32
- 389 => 14.7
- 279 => 7.678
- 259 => 14.53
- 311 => 13.3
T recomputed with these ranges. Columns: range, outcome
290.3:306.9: 11.6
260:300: 10.3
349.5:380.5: 14.7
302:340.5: 14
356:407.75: 14.7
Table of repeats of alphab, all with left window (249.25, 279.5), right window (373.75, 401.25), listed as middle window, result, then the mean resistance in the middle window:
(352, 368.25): -0.4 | 14.6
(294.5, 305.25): 1.0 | 12.2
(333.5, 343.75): -0.7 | 15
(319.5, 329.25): -0.2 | 14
